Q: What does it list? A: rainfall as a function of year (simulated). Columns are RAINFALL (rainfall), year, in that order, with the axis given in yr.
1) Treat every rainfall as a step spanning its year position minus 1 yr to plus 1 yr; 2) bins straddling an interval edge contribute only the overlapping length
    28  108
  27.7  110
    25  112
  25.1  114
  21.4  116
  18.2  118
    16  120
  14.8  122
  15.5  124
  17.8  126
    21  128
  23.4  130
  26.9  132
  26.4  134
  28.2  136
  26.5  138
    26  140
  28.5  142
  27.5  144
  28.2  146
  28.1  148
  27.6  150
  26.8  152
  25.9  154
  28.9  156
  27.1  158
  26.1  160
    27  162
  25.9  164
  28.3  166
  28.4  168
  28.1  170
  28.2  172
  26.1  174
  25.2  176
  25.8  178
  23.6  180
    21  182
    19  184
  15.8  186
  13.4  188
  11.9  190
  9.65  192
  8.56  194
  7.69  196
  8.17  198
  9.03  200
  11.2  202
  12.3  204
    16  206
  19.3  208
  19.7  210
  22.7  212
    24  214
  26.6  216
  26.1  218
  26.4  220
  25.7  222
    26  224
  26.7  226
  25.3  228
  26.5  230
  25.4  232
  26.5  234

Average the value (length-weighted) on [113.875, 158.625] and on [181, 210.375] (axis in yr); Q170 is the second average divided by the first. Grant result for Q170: 0.55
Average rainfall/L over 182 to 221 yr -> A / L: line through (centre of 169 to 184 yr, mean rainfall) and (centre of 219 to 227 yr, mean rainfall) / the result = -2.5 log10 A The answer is 0.49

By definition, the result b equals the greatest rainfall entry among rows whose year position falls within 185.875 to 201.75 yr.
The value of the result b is 15.8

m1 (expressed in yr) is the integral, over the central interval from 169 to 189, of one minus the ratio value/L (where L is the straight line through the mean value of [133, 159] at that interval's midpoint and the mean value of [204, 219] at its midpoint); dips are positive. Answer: 1.5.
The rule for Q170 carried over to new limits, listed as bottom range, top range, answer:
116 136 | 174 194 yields 0.89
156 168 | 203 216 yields 0.72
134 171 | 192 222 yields 0.62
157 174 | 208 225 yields 0.89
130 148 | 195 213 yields 0.52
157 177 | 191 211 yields 0.45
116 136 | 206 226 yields 1.16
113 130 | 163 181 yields 1.40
